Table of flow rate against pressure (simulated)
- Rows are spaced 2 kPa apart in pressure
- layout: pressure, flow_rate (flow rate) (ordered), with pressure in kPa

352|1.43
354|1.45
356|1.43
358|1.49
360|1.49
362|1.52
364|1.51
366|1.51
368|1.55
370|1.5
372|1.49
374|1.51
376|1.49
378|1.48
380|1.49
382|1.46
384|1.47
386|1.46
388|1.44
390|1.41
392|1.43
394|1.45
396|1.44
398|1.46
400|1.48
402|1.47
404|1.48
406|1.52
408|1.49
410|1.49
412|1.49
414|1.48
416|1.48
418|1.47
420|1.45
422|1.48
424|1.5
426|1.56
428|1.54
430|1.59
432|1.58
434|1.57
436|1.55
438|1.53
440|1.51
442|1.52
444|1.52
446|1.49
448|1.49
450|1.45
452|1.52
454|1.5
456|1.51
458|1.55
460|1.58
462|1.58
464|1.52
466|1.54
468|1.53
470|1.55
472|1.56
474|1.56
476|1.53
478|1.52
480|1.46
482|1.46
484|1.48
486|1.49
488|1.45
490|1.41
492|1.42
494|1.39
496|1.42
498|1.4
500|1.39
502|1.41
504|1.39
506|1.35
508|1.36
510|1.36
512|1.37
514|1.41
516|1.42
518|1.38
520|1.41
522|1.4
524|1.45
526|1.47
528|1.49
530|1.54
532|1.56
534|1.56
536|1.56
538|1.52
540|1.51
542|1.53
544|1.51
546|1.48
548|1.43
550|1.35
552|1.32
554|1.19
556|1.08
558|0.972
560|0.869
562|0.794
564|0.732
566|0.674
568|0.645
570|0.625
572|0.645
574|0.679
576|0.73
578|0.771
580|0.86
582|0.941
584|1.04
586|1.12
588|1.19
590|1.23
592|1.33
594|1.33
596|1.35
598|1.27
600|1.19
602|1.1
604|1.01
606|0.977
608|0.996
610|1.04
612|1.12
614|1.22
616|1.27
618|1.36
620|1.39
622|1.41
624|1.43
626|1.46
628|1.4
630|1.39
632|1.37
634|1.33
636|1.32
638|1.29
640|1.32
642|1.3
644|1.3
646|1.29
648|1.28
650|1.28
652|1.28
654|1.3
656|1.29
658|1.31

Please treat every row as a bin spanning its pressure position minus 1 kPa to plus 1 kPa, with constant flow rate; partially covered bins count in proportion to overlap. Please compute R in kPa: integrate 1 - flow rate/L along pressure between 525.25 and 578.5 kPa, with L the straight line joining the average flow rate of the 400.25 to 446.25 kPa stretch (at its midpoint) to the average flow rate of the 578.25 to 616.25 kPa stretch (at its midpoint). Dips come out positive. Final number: 3.3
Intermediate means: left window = 1.51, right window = 1.13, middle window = 1.16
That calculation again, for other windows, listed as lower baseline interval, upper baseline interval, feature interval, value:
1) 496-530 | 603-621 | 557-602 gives 9.96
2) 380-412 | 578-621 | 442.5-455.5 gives -1.07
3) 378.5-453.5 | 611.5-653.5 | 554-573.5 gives 8.19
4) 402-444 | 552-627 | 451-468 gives -1.49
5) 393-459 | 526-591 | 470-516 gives -4.21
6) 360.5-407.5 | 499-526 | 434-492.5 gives -3.44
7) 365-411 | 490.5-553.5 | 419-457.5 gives -1.53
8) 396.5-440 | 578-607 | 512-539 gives -4.23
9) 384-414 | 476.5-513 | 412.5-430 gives -0.55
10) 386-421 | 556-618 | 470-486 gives -2.94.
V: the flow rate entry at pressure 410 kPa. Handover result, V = 1.49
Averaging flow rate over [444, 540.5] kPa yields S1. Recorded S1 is 1.47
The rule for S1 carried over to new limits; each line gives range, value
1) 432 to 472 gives 1.53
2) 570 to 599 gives 1.02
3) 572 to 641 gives 1.18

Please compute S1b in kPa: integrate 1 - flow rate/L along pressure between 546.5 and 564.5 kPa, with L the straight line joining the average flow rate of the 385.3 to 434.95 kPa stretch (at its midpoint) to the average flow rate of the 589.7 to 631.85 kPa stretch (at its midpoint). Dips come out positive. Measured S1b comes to 3.0 kPa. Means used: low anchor 1.49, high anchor 1.25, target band 1.1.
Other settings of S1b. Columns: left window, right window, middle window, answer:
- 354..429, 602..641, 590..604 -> 0.5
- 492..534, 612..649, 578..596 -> 3.2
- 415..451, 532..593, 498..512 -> -1.0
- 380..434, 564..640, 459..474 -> -2.0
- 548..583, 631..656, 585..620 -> -3.4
